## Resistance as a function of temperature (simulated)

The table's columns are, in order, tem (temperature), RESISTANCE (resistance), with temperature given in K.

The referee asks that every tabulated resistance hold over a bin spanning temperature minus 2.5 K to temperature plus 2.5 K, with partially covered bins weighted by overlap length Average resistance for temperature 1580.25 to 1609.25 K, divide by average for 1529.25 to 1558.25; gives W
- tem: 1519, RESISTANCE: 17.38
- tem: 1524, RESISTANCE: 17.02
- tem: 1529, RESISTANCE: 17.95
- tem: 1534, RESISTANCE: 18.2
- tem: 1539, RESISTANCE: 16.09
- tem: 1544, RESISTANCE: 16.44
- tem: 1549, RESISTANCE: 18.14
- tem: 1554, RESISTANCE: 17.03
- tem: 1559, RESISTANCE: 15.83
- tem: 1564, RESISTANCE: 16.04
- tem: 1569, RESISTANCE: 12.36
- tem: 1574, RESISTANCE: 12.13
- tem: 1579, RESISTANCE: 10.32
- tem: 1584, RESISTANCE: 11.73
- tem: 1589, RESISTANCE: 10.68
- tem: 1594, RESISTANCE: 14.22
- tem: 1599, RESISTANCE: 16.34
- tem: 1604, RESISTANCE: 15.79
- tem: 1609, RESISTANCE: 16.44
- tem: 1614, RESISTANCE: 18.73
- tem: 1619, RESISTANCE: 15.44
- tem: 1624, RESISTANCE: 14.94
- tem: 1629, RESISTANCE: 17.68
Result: 0.81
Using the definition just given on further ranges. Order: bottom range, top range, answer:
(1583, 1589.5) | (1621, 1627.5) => 1.37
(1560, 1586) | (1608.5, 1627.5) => 1.29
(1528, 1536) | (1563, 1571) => 0.77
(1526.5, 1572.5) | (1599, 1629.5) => 1.00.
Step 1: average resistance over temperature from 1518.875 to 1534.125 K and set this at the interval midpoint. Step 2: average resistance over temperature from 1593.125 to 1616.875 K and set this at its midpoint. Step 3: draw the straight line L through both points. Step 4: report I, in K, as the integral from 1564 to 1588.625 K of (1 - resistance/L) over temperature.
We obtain 7.1 K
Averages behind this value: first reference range 17.6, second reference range 16.4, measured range 12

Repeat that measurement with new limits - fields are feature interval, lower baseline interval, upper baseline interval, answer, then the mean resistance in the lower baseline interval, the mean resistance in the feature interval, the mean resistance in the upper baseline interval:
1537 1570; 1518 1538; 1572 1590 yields -3.8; 17.5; 16.2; 11.2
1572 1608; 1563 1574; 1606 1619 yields 5.0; 13.5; 13.2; 17.1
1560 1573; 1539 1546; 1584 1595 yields 0.0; 16.3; 14.1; 12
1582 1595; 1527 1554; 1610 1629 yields 3.7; 17.3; 12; 16.5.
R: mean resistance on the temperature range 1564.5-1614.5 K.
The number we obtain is 13.8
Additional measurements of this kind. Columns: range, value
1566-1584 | 11.7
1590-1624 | 15.8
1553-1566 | 16.2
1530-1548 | 17.1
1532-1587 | 14.9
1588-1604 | 14.4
